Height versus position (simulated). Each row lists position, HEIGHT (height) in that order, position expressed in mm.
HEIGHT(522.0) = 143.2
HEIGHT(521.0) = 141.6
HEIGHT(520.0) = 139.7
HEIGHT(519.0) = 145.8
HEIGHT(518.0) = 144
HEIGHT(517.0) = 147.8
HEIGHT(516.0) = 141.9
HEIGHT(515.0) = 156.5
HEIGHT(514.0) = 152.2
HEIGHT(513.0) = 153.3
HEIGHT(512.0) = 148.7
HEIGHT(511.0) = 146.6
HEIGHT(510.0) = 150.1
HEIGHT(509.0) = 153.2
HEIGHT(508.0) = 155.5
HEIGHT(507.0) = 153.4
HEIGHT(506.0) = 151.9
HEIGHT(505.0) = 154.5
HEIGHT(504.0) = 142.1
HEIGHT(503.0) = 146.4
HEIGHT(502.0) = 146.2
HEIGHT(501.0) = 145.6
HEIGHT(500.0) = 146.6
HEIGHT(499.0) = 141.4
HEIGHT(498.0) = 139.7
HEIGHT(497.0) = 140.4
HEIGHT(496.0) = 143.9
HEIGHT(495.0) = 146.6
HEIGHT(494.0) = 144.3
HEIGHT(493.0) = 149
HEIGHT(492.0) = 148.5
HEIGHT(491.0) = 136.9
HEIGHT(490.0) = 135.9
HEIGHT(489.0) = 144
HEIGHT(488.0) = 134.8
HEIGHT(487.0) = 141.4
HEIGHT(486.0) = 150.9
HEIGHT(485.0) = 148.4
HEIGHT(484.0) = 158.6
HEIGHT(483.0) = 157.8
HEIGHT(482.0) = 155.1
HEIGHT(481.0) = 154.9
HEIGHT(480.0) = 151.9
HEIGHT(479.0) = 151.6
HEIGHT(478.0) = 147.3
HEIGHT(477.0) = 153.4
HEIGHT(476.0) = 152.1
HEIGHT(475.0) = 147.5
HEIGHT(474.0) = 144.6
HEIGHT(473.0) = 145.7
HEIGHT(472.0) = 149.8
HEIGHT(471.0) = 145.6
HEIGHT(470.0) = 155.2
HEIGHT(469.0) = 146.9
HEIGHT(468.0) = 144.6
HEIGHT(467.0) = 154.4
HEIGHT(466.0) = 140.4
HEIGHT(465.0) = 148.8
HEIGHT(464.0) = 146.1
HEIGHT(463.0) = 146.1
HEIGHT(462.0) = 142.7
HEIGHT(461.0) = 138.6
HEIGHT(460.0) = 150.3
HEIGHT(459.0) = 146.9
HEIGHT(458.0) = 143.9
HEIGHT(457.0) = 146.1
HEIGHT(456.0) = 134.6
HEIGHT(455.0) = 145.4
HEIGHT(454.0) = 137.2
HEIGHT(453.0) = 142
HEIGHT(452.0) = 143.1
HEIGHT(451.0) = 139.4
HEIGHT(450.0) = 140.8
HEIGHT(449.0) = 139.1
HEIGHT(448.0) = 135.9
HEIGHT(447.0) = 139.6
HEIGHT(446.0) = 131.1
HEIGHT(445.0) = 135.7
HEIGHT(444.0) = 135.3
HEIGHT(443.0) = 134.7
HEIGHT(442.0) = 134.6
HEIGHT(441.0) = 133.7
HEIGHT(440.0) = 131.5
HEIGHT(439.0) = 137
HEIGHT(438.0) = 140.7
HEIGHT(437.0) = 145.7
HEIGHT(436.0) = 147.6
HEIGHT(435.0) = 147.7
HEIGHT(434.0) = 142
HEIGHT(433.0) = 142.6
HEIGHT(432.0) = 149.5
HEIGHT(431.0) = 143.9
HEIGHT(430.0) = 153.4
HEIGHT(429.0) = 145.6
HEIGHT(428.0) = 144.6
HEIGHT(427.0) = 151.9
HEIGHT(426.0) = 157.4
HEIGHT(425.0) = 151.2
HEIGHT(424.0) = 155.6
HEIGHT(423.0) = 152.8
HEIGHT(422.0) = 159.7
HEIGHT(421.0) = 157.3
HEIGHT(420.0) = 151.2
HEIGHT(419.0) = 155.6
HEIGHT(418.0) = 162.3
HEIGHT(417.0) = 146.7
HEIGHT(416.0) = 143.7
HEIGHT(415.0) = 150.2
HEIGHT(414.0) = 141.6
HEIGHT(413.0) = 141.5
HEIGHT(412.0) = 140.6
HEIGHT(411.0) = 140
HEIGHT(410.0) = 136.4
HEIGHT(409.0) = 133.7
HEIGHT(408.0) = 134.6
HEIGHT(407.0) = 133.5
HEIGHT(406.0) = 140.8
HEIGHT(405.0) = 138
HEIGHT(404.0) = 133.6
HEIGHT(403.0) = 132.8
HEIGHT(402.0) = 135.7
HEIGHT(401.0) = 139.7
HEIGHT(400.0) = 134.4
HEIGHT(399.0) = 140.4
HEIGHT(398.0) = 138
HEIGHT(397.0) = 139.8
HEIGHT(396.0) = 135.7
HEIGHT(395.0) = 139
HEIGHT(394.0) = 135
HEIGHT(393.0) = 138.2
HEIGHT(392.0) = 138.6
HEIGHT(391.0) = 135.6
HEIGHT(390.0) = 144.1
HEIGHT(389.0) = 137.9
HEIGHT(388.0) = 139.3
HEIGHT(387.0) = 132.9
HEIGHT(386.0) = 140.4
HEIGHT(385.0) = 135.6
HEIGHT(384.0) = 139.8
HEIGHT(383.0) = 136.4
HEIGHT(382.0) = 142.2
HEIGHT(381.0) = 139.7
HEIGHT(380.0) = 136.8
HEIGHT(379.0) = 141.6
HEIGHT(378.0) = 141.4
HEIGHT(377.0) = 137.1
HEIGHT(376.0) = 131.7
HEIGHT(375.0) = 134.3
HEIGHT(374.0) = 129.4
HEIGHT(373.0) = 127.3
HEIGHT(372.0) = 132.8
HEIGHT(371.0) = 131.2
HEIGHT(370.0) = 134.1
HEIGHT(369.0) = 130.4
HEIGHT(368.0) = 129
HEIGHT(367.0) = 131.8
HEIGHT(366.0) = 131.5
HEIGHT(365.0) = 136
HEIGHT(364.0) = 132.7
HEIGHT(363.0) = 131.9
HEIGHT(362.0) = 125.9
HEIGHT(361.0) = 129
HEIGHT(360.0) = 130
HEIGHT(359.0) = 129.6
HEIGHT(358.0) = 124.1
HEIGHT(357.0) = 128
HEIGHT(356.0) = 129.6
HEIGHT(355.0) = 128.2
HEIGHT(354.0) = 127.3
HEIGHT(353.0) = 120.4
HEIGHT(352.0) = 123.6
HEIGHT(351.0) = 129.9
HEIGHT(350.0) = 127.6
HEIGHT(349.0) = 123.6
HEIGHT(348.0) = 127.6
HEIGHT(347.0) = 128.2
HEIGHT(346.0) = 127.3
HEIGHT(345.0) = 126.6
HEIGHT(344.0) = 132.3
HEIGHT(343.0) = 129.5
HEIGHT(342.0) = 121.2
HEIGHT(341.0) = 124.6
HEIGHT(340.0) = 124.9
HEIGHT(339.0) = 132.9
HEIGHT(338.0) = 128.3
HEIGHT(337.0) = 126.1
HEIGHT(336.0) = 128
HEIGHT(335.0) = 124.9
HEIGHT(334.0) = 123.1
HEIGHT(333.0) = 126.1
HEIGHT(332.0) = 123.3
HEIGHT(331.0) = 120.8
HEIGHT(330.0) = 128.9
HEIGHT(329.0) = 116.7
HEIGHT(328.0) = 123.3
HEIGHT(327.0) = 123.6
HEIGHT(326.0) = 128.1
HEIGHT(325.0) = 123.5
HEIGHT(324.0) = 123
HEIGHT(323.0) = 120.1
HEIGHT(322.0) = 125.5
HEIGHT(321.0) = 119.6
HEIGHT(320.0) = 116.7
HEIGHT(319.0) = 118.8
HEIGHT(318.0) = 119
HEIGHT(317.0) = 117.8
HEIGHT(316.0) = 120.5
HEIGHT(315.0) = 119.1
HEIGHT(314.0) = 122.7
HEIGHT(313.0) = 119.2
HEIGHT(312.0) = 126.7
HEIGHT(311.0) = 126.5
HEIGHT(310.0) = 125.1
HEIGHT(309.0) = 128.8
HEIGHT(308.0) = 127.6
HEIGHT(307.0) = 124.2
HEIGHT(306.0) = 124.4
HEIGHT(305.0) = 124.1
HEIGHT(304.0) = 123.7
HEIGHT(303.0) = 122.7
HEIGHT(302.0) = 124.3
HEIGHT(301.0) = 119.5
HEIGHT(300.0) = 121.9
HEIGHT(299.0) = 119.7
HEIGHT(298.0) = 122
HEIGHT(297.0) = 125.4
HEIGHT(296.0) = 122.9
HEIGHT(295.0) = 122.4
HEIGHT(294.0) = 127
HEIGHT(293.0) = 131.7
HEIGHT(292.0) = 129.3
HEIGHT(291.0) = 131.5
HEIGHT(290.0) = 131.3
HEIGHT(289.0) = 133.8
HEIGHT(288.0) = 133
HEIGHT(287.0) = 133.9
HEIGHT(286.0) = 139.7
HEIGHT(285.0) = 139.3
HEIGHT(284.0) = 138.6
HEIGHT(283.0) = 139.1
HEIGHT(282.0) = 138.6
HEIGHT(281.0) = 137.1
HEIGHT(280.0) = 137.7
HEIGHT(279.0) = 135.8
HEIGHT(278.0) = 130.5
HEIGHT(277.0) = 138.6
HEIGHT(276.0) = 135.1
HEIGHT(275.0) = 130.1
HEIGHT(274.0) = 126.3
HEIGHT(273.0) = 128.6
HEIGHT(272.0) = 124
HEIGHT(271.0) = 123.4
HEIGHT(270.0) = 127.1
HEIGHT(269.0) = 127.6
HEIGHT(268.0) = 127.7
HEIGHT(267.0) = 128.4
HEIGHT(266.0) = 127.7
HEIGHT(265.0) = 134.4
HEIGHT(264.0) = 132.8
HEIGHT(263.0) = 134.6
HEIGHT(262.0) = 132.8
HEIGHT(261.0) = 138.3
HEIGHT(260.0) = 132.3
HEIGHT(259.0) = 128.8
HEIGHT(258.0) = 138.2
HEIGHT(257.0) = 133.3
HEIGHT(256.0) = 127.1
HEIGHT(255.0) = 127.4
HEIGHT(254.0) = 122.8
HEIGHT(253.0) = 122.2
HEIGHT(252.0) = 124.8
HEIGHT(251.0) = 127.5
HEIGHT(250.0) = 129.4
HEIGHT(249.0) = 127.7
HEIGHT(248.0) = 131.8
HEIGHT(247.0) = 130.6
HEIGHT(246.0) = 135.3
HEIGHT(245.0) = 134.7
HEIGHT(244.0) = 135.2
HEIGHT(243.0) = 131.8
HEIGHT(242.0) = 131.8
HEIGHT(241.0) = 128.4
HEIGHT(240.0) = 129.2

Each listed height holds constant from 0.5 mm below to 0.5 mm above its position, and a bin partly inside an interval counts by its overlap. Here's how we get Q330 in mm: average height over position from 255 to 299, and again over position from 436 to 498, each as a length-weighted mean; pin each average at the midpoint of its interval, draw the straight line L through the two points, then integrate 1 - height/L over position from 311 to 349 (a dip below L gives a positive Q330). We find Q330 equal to 3.1 mm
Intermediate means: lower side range 131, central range 124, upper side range 144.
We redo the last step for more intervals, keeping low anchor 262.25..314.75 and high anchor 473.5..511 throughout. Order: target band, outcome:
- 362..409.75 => 0.7 mm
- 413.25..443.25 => -1.1 mm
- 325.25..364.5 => 2.2 mm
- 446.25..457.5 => 0.3 mm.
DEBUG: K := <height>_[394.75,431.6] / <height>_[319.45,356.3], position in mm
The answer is 1.15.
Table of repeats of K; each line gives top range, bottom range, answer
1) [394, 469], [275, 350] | 1.13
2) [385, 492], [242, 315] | 1.11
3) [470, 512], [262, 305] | 1.14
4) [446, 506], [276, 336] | 1.15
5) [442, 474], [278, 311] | 1.10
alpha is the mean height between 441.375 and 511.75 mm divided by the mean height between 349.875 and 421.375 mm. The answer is 1.1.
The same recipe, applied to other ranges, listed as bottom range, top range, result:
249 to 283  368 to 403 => 1.04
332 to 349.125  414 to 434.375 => 1.19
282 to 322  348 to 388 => 1.05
